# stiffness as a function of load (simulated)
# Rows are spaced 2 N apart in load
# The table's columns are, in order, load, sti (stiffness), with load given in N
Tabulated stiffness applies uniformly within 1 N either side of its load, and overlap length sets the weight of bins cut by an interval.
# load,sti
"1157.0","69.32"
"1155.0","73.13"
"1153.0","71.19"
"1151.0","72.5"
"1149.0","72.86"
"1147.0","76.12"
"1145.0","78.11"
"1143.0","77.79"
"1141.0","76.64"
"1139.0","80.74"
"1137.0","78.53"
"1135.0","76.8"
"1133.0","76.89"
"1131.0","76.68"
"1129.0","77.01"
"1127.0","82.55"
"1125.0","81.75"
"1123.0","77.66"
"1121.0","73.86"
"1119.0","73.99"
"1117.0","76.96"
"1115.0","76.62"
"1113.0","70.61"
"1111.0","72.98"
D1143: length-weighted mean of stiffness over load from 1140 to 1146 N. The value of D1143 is 77.5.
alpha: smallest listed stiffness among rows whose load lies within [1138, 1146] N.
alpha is 76.64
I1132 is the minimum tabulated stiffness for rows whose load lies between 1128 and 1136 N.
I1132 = 76.68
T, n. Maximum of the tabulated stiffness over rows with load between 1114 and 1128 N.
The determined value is 82.55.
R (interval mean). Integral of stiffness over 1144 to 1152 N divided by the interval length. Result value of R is 74.9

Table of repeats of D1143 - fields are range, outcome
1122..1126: 79.7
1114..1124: 75.8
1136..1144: 78.4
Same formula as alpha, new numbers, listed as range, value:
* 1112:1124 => 70.61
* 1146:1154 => 71.19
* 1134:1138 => 76.8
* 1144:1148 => 76.12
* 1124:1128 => 81.75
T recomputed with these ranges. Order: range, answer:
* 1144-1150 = 78.11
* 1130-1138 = 78.53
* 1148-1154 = 72.86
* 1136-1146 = 80.74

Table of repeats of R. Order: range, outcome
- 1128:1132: 76.8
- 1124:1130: 80.4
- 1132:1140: 78.2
